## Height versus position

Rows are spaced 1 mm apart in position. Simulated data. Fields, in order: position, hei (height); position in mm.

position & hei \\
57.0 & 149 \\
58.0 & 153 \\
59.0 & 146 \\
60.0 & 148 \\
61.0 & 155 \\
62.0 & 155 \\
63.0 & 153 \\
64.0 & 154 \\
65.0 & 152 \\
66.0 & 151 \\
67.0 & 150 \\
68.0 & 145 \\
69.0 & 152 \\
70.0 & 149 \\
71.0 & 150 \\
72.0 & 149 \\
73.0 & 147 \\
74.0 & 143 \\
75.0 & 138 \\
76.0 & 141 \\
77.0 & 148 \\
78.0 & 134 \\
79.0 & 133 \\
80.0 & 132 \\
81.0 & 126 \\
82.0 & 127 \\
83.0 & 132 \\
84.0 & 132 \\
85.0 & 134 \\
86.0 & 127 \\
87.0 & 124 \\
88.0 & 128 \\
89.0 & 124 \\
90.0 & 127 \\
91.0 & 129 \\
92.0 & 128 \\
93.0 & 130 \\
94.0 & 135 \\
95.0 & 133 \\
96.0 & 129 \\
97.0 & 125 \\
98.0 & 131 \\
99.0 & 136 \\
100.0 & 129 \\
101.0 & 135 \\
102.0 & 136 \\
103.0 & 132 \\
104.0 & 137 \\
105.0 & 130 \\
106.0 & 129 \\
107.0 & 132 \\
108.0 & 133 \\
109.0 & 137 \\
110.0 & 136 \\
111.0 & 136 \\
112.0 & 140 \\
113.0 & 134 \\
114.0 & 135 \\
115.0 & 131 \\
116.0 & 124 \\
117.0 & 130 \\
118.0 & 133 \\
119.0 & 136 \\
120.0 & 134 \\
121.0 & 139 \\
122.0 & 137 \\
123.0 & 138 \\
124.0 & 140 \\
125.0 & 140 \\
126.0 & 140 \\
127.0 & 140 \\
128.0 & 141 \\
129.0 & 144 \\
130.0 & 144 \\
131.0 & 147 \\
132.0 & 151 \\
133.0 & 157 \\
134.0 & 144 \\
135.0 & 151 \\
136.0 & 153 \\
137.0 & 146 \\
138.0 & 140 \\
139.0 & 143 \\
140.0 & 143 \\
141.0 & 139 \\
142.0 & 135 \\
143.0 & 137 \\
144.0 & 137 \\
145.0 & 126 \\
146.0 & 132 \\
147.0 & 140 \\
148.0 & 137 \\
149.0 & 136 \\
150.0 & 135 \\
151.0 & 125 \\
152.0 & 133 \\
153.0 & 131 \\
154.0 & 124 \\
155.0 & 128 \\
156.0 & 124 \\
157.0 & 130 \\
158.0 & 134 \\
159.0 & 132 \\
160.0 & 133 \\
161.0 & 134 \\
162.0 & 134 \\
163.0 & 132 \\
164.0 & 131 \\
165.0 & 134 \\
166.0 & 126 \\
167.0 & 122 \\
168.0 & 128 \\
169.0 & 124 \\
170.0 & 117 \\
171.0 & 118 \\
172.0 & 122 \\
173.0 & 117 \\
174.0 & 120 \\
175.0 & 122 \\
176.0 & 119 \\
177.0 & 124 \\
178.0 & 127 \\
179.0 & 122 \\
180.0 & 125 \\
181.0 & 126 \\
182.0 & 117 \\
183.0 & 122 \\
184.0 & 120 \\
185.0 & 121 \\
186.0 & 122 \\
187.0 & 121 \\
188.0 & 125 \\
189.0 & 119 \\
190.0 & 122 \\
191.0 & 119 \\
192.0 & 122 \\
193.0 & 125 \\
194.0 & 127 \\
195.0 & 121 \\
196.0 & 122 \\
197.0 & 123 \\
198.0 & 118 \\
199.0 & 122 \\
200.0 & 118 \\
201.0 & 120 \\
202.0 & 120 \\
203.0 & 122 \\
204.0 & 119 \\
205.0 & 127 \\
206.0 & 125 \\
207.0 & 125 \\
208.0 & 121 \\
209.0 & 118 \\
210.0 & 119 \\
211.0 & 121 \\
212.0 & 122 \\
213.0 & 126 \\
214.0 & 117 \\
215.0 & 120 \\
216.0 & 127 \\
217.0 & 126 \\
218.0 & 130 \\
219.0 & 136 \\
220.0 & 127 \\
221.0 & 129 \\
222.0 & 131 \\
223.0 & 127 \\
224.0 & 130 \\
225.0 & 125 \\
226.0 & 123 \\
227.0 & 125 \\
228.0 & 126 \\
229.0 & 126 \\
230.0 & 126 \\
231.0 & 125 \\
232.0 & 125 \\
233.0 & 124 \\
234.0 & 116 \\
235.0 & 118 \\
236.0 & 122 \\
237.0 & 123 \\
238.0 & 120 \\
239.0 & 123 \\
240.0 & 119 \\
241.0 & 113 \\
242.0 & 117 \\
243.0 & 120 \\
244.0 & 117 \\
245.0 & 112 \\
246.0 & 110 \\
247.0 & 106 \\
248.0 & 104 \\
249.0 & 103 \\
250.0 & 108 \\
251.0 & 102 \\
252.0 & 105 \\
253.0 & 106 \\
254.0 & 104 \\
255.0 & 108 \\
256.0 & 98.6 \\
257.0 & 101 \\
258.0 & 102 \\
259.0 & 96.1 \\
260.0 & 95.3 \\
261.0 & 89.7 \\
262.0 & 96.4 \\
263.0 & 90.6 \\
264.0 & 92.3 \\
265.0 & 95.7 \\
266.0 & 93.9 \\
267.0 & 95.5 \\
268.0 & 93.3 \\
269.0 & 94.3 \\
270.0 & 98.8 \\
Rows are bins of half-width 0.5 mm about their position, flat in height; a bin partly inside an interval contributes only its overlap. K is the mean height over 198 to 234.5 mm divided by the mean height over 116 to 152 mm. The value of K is 0.89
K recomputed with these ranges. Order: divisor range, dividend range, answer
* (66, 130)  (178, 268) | 0.86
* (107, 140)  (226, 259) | 0.82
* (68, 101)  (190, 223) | 0.92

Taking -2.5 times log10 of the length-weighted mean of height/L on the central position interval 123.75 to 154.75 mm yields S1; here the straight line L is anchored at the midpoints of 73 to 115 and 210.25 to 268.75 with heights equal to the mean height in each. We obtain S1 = -0.10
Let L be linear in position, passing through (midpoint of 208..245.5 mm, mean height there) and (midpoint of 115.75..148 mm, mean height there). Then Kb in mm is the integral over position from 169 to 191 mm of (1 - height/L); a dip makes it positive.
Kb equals 1.7 mm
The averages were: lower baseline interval 140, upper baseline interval 123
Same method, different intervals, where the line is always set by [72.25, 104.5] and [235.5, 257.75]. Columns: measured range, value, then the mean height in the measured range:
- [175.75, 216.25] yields -1.39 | 122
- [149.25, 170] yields -1.11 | 129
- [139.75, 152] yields -1.00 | 135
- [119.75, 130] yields -0.96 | 140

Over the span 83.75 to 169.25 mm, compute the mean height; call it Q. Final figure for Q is 134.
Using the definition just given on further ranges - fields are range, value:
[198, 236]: 124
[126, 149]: 142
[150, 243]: 124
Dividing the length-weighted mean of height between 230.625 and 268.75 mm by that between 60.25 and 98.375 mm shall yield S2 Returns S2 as 0.8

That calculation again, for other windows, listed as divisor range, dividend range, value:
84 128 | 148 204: 0.94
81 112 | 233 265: 0.82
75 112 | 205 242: 0.94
